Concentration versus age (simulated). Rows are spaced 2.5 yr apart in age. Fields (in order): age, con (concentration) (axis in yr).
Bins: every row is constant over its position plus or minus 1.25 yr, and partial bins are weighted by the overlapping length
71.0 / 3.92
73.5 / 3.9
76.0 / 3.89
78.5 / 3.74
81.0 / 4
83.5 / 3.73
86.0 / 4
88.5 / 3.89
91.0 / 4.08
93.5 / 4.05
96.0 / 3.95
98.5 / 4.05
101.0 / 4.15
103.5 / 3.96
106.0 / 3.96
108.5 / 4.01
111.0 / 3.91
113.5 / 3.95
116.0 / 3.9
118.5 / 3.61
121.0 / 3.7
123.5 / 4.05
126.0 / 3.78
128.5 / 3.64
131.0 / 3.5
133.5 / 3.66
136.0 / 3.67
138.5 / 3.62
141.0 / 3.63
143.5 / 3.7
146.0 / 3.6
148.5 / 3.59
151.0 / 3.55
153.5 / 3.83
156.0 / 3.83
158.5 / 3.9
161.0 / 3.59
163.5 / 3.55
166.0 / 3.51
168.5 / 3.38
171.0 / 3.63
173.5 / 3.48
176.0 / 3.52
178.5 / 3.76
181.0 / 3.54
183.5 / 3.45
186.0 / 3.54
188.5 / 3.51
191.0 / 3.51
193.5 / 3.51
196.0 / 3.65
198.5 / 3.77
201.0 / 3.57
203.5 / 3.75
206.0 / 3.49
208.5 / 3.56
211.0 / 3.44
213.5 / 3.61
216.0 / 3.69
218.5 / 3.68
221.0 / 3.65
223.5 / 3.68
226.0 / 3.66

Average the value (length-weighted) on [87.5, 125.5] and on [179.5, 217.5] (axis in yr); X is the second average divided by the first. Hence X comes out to 0.9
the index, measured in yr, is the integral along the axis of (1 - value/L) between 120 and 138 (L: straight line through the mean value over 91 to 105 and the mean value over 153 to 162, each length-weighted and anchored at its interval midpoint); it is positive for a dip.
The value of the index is 0.9 yr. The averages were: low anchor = 4.03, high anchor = 3.79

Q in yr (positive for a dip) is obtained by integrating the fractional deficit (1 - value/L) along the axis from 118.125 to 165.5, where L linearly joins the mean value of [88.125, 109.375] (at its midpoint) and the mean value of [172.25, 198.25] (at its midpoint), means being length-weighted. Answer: 1.3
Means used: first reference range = 4.02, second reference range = 3.56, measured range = 3.68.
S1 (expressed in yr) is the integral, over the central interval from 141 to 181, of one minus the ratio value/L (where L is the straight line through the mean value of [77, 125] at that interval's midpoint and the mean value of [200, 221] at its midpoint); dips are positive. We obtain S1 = 1.3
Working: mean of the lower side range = 3.93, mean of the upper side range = 3.6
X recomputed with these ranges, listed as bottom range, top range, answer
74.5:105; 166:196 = 0.89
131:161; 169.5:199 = 0.97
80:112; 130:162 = 0.92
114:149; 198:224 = 0.98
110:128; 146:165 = 0.96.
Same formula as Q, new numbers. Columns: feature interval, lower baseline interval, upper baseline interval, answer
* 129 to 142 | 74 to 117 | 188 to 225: 0.72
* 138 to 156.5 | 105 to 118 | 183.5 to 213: 0.56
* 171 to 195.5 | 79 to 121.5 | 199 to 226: 1.04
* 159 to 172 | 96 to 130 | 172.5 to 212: 0.45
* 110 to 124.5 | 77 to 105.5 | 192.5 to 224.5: 0.14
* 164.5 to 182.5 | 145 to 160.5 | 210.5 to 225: 0.70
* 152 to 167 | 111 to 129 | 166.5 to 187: -0.33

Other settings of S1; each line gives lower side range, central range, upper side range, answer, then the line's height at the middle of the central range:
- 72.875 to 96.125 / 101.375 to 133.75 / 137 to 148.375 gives -0.6 yr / 3.76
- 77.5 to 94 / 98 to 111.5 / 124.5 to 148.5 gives -0.7 yr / 3.82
